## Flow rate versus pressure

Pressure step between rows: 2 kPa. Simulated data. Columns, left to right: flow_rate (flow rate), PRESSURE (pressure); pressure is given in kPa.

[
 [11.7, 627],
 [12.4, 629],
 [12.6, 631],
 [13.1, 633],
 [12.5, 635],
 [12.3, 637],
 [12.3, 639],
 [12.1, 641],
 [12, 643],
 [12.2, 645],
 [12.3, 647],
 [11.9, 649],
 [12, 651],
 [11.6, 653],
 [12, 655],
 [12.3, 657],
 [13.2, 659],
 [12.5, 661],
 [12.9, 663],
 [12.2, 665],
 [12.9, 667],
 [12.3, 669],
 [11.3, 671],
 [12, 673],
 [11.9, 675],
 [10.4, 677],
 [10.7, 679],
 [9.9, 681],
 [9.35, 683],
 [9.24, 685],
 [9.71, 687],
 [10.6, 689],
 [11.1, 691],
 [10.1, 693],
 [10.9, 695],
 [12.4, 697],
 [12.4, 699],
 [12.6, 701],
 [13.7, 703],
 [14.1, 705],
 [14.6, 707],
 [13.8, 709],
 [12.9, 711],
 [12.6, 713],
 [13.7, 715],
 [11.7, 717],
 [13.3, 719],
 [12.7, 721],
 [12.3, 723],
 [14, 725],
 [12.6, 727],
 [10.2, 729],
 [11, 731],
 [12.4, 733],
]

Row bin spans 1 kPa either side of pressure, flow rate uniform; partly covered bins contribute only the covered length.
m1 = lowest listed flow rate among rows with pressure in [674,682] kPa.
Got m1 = 9.9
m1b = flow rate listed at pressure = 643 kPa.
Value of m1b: 12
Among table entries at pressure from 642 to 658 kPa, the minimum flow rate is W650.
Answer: 11.6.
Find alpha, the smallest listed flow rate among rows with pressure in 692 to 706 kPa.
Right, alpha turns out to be 10.1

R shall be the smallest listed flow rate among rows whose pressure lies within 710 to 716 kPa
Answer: 12.6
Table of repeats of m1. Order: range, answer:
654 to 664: 12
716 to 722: 11.7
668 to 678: 10.4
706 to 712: 12.9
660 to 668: 12.2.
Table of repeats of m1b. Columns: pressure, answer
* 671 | 11.3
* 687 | 9.71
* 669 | 12.3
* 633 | 13.1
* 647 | 12.3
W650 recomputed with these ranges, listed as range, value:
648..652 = 11.9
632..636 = 12.5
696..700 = 12.4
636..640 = 12.3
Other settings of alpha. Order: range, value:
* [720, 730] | 10.2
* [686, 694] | 9.71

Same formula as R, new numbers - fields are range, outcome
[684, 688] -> 9.24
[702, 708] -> 13.7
